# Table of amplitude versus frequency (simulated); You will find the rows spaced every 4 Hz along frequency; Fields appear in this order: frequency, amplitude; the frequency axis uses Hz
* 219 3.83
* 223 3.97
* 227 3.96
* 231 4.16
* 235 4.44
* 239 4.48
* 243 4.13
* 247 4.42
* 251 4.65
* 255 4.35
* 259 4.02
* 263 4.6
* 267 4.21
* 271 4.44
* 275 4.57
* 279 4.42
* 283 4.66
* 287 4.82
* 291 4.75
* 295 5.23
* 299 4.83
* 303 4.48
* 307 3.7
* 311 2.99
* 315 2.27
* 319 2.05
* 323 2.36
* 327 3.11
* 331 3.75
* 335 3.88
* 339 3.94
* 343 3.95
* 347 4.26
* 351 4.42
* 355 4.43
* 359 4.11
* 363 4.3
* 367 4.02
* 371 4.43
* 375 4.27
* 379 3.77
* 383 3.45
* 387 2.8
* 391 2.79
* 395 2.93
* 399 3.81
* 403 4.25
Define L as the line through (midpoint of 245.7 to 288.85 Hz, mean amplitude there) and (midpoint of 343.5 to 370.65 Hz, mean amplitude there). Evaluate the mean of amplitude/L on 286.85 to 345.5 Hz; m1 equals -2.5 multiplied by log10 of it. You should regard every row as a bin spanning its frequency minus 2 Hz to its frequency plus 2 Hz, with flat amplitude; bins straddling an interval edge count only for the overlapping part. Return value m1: 0.173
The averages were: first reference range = 4.47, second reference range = 4.25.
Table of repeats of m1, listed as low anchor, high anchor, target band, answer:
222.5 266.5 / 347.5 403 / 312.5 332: 0.45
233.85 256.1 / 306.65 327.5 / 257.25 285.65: -0.18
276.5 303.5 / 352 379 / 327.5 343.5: 0.17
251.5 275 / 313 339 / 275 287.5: -0.16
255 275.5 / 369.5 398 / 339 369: -0.14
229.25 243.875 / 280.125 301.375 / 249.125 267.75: 0.04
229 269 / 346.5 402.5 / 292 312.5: -0.04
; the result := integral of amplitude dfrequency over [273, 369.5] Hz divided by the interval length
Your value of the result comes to 3.97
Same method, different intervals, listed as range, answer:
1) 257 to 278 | 4.37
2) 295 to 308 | 4.52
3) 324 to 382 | 4.01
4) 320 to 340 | 3.31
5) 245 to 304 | 4.56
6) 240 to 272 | 4.35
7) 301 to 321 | 3.1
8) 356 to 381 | 4.16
